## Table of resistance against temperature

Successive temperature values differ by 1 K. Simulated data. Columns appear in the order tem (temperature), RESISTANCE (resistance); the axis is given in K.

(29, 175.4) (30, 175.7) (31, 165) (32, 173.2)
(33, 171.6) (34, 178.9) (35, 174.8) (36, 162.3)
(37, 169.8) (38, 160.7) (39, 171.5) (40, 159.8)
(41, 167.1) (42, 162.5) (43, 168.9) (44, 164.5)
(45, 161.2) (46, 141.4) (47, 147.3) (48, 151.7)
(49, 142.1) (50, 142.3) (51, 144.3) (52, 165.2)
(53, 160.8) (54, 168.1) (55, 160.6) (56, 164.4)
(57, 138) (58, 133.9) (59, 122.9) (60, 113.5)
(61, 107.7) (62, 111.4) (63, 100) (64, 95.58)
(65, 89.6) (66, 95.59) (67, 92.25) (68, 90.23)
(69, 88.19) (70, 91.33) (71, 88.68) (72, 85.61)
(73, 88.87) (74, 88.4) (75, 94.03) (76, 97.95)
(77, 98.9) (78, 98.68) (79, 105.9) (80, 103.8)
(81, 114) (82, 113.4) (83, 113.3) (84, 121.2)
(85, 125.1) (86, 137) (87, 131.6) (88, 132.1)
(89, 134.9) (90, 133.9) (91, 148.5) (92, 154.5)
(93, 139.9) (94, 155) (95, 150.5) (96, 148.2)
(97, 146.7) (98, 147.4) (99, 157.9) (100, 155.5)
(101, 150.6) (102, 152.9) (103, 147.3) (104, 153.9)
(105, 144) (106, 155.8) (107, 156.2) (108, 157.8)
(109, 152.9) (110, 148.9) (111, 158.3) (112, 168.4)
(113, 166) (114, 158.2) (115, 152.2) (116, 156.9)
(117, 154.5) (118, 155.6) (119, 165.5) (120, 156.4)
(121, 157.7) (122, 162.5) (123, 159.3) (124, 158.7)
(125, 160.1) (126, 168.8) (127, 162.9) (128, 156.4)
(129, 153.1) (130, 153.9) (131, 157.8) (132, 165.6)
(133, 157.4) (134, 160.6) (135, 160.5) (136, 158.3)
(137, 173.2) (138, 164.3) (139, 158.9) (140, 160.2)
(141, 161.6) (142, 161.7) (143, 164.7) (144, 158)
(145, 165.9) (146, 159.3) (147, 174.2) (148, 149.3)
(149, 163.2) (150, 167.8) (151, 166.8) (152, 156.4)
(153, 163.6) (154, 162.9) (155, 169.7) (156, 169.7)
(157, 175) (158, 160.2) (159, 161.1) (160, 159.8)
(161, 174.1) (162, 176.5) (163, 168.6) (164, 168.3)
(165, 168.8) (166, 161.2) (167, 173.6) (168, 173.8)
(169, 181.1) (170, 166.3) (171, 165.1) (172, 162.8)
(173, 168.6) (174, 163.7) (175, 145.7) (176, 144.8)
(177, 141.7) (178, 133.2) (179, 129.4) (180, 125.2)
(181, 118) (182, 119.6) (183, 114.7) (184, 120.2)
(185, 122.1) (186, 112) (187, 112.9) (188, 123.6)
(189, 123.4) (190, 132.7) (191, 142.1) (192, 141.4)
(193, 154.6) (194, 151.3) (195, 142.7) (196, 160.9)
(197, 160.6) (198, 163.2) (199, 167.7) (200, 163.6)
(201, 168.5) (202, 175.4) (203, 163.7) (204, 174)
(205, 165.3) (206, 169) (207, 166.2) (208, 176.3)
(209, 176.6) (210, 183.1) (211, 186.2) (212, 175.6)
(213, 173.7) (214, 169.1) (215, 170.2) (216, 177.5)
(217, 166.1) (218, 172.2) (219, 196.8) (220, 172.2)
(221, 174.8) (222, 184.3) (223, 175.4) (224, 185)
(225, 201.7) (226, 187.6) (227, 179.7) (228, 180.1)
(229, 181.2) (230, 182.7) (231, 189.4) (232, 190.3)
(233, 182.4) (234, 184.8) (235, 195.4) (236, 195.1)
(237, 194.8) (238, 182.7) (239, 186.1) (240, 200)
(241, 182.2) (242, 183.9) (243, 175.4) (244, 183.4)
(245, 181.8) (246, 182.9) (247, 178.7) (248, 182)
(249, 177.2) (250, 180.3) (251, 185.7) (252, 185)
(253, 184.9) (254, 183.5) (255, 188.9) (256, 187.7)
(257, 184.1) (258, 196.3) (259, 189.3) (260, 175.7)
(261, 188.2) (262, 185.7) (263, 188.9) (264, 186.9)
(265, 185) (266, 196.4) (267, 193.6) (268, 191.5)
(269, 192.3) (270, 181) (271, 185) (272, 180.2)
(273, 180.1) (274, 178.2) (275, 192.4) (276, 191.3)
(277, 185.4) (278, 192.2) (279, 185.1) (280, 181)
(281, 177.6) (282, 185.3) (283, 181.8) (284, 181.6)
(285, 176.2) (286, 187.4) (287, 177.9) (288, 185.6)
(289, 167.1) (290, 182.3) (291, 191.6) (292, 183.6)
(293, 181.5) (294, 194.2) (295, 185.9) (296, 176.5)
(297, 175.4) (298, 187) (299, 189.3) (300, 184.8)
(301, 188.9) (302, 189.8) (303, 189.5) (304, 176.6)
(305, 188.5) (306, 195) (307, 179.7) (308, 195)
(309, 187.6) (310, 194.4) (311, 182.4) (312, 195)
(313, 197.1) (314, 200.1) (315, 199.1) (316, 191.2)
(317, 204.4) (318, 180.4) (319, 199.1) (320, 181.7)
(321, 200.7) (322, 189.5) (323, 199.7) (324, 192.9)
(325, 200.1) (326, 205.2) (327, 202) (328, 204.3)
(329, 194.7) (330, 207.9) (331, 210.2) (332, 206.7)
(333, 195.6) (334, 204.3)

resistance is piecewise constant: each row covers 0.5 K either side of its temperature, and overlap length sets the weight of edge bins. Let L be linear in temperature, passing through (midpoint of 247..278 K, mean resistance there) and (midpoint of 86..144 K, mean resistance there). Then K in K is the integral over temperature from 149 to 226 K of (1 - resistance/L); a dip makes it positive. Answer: 4.6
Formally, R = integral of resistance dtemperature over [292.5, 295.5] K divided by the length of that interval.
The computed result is 187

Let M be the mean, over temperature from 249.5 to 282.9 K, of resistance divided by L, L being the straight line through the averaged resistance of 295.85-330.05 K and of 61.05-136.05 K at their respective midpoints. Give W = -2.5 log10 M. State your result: -0.037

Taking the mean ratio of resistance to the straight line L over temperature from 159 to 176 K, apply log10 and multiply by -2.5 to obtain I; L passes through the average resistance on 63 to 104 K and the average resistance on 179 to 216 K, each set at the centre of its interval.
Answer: -0.16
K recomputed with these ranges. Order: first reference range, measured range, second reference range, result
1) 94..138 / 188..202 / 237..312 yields 1.6 K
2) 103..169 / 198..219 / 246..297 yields 0.2 K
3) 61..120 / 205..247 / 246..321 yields -3.0 K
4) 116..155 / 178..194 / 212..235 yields 4.2 K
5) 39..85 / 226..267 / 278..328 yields -2.9 K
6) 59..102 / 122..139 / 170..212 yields -3.6 K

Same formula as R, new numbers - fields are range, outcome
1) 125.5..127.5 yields 166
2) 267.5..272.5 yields 186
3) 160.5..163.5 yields 173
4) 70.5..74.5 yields 87.9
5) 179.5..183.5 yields 119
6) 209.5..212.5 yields 182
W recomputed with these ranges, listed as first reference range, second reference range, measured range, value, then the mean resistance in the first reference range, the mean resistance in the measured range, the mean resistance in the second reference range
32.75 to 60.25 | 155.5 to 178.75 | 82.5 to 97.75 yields 0.15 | 156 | 138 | 163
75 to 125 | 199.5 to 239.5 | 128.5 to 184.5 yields 0.01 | 143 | 158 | 179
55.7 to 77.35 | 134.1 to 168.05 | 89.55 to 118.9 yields -0.17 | 103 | 153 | 165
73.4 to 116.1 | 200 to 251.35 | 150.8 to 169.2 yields -0.06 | 138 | 168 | 180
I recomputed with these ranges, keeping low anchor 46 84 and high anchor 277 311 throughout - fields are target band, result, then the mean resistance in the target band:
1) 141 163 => -0.16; 165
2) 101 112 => -0.19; 153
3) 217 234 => -0.12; 183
